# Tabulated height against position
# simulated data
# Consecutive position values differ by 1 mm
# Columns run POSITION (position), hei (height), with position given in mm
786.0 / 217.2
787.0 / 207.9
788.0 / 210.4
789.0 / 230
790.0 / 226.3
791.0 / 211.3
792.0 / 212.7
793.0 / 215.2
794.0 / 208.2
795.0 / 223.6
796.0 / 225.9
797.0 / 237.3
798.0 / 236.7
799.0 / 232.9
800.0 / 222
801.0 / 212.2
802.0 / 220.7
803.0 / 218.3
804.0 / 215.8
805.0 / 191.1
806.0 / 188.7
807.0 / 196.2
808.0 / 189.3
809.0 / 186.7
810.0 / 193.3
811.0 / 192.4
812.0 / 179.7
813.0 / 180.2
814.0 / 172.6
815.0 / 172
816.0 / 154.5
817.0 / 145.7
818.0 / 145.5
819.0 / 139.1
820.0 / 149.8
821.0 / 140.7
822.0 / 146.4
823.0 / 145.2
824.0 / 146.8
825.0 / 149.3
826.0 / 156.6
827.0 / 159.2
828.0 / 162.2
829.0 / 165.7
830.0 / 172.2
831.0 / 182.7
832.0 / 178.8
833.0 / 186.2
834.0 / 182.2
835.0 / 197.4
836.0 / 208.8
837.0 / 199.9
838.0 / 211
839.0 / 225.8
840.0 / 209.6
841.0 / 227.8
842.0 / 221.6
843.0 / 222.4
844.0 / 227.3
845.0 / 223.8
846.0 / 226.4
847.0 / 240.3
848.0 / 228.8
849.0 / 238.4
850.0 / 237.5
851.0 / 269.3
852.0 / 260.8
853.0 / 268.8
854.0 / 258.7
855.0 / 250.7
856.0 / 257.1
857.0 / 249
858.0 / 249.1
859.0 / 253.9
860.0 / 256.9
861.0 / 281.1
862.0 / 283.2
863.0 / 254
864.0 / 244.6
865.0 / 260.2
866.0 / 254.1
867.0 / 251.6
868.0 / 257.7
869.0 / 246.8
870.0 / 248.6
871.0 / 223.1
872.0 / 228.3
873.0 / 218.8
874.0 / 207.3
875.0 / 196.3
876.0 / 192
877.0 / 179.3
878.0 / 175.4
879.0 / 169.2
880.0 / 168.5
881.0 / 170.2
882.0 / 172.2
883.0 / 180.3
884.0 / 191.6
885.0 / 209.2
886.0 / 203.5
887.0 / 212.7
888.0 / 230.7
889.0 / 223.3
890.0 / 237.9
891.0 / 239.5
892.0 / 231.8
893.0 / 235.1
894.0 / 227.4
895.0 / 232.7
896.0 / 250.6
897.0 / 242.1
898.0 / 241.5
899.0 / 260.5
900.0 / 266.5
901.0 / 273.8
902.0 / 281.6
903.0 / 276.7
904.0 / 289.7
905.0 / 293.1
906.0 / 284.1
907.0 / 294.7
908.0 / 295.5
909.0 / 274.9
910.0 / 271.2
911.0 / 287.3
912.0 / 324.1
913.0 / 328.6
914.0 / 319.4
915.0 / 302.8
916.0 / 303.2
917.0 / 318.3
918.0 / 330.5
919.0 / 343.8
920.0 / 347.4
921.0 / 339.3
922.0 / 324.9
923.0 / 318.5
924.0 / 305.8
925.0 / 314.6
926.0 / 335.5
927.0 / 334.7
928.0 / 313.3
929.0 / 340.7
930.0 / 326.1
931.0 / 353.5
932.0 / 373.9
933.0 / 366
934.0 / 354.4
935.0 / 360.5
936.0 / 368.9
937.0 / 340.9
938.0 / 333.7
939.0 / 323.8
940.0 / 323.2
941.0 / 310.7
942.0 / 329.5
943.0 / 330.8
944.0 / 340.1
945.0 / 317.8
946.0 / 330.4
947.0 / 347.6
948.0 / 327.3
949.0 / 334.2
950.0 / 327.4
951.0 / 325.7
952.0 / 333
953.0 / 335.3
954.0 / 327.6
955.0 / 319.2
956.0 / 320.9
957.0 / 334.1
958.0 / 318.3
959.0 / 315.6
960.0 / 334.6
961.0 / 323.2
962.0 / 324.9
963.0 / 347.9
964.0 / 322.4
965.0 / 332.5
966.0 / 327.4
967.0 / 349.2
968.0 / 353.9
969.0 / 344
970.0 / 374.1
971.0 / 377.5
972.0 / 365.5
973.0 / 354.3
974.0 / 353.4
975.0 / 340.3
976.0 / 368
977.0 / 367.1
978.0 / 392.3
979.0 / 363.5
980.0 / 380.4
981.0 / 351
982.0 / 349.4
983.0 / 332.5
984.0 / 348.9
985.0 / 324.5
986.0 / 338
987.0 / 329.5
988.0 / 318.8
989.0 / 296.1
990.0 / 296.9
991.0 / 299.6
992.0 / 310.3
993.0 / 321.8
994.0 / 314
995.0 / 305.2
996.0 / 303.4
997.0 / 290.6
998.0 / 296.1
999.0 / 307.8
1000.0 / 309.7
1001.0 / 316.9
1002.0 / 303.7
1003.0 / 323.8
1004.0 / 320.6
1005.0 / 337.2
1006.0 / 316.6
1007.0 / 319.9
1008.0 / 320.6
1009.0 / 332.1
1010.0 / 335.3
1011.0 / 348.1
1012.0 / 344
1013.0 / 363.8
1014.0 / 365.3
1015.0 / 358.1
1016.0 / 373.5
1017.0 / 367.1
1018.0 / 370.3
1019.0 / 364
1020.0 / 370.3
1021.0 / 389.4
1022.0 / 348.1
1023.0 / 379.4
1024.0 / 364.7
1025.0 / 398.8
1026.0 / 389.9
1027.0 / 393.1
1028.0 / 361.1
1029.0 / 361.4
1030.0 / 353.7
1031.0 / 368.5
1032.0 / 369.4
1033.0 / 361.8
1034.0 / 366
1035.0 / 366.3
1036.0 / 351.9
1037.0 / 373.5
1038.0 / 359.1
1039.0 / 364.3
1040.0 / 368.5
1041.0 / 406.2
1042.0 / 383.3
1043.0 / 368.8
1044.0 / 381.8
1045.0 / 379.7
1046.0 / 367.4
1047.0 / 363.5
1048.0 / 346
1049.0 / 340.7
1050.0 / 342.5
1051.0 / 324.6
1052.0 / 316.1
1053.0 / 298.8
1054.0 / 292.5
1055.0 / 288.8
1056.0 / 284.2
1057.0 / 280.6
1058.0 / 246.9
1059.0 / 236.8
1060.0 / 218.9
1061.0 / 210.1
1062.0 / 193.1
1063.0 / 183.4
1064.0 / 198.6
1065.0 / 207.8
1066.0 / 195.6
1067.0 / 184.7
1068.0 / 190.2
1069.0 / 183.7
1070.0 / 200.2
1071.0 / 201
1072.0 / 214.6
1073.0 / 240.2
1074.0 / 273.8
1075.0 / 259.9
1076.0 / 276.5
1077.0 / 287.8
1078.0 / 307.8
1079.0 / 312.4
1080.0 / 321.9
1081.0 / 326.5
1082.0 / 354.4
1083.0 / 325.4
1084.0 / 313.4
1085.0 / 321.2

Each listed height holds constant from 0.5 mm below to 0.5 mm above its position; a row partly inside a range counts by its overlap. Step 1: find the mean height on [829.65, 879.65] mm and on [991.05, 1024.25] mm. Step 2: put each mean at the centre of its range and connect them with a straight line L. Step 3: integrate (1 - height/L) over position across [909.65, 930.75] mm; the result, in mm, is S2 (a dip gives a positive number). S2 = -3.6 mm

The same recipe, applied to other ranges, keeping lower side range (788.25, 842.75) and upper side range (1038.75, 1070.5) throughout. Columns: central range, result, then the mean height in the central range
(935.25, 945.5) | -3.9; 333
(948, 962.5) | -4.8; 327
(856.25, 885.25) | -1.5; 224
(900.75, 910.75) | -2.5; 284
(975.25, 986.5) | -4.4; 356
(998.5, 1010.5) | -2.5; 320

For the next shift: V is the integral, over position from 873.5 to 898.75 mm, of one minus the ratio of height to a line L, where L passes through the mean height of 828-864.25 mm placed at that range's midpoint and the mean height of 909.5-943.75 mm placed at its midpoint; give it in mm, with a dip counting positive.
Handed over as 6.3 mm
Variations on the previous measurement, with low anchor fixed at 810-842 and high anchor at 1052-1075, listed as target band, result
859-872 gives -4.94 mm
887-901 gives -3.61 mm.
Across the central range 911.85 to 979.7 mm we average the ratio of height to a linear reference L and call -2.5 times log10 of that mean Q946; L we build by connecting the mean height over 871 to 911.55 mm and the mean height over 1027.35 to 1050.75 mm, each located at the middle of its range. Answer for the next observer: -0.20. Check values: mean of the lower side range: 233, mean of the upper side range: 365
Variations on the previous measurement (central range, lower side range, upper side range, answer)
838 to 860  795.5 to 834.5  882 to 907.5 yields -0.16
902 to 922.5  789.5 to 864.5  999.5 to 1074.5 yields -0.21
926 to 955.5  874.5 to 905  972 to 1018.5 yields -0.21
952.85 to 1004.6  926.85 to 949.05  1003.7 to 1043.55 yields 0.05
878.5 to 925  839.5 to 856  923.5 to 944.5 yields 0.15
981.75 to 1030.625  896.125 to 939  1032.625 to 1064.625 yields -0.08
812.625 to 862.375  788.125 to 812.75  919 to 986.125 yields 0.19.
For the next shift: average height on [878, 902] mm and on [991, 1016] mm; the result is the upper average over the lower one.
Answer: 1.5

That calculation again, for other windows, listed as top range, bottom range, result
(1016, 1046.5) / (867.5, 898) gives 1.74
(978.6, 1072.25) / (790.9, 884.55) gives 1.55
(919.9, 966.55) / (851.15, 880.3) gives 1.40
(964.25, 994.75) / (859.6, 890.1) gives 1.56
